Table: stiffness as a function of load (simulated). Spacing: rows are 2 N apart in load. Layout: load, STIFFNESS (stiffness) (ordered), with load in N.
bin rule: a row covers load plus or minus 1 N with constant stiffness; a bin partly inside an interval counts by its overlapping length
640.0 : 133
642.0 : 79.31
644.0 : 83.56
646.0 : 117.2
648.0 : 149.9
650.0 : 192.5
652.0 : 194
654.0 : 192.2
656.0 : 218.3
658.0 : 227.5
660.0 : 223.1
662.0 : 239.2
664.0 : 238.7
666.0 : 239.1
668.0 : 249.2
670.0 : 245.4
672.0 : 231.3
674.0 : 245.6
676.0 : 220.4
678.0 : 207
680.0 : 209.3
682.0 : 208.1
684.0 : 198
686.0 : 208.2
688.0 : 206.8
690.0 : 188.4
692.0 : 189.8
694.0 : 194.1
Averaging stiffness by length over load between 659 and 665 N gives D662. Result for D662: 234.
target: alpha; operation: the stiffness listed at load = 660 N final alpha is 223.1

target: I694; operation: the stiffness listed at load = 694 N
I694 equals 194.1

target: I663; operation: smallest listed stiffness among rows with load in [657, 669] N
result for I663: 223.1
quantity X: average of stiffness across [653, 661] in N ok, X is 215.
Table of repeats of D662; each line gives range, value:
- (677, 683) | 208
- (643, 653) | 147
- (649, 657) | 199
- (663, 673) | 241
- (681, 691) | 202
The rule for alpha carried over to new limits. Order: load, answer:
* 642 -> 79.31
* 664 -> 238.7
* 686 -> 208.2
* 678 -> 207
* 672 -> 231.3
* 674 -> 245.6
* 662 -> 239.2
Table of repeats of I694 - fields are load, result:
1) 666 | 239.1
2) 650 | 192.5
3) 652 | 194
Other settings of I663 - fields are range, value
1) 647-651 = 149.9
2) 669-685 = 198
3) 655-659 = 218.3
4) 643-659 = 83.56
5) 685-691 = 188.4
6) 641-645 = 79.31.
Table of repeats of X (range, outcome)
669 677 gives 236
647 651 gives 171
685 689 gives 208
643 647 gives 100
